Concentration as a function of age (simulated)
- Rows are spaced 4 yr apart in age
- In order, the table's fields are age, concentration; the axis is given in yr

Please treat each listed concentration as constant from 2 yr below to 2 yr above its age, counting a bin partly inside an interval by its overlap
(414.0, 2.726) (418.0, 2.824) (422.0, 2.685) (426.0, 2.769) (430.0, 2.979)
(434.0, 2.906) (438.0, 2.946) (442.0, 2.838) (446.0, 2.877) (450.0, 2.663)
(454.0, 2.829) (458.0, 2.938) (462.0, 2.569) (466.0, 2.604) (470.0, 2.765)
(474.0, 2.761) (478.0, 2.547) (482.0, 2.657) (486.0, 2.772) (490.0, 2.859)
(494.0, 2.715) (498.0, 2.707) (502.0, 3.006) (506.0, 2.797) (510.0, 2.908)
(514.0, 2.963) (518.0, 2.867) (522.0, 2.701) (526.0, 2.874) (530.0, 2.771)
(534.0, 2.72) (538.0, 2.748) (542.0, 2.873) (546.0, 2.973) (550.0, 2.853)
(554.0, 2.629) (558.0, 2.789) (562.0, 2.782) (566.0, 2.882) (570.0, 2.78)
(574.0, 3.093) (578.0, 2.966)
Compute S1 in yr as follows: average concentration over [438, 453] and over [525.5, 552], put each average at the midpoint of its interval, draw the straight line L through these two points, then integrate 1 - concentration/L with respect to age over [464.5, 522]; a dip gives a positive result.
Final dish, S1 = 0.87 yr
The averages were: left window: 2.82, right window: 2.83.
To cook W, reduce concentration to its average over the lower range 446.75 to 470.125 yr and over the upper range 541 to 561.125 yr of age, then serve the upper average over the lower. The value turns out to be 1.03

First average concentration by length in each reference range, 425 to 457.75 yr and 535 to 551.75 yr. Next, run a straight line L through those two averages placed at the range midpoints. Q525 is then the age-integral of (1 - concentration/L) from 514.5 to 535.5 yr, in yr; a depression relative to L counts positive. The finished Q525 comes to 0.39 yr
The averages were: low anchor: 2.86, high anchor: 2.85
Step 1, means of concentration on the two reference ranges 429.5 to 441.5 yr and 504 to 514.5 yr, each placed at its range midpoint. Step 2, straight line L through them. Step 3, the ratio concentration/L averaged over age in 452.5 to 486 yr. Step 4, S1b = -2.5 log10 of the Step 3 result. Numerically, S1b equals 0.07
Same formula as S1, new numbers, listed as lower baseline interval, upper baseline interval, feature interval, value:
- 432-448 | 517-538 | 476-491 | 0.7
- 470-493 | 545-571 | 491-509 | -0.5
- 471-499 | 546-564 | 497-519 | -1.1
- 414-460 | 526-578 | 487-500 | 0.3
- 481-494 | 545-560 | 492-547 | -0.9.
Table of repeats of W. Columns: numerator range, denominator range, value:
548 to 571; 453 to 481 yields 1.03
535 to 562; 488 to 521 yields 0.98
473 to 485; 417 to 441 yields 0.93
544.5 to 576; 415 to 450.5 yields 1.00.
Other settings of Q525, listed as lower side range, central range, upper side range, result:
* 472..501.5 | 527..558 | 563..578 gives 0.61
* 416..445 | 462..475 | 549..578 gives 0.74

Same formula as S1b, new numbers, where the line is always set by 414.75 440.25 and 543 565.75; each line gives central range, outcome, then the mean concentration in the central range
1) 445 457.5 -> 0.01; 2.8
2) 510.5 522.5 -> -0.02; 2.87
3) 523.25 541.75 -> 0.01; 2.78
